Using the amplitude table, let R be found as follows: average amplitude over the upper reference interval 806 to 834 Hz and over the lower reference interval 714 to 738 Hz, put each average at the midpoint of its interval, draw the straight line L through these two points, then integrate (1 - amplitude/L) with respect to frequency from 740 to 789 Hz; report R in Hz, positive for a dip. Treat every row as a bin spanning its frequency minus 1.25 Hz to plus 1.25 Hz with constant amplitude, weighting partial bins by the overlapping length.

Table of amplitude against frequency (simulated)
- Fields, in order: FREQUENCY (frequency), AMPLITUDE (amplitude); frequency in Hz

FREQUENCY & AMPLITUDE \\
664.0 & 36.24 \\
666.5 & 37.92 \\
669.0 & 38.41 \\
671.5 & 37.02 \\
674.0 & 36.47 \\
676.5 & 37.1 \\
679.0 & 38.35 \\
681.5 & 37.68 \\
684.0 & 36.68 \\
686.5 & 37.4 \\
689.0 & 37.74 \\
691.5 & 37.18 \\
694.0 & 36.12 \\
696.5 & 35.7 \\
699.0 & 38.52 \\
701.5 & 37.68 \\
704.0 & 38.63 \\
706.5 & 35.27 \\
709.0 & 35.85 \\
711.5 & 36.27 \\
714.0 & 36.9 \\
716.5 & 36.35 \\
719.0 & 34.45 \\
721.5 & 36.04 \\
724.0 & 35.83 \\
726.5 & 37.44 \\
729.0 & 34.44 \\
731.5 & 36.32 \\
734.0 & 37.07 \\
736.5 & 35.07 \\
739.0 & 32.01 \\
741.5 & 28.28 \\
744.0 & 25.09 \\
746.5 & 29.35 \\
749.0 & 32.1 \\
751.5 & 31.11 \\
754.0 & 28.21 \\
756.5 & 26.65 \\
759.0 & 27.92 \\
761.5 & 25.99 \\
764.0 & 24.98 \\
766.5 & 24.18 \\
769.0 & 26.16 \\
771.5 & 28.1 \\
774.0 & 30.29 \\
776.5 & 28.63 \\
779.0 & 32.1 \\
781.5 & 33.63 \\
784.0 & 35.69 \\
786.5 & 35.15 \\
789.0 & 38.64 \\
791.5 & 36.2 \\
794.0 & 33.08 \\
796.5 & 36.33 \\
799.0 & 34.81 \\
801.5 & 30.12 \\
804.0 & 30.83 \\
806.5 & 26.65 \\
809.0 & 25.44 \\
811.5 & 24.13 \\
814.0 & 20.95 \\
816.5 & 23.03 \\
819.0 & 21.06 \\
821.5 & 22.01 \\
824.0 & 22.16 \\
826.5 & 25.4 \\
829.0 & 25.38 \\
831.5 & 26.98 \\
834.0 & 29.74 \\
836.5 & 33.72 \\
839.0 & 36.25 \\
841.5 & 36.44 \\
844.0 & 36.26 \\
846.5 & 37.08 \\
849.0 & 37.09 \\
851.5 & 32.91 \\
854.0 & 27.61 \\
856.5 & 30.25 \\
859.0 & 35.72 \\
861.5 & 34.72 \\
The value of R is 2.3 Hz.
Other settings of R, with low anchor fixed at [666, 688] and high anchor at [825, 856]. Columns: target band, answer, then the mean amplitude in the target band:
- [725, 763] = 4.42 Hz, 31.1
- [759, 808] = 4.05 Hz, 31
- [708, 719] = 0.02 Hz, 36.1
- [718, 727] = 0.01 Hz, 35.9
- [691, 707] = -0.17 Hz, 37.1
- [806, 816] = 2.71 Hz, 24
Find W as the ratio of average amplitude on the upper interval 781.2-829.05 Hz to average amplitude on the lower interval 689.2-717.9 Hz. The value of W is 0.8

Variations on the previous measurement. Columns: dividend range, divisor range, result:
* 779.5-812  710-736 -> 0.90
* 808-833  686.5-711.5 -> 0.64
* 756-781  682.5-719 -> 0.75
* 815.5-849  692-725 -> 0.80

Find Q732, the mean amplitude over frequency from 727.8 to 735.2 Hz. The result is 35.9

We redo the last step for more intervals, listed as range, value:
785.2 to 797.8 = 35.9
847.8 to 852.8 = 34.9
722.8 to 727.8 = 36.6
